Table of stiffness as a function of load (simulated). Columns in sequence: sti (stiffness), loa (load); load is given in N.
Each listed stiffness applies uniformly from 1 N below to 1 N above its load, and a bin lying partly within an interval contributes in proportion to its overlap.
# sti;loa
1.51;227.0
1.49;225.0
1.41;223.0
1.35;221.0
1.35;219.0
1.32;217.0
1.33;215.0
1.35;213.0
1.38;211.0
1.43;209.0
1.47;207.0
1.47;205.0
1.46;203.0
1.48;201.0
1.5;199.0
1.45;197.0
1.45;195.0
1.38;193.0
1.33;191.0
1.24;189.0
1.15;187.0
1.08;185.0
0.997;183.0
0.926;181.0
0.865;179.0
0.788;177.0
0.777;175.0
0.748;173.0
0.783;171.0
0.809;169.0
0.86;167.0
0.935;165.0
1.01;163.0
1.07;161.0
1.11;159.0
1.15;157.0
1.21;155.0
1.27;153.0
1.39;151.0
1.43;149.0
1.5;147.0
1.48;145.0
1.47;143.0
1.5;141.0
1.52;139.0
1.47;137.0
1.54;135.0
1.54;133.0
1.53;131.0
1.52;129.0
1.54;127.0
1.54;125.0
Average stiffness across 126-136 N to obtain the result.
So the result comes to 1.53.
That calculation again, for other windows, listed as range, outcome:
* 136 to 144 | 1.49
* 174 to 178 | 0.782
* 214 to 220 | 1.33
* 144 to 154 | 1.41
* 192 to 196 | 1.42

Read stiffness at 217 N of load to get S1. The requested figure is 1.32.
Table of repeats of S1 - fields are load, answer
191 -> 1.33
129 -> 1.52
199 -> 1.5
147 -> 1.5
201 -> 1.48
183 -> 0.997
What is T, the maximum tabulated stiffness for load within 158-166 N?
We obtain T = 1.11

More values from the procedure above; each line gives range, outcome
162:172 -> 1.01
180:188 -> 1.15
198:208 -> 1.5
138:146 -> 1.52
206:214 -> 1.47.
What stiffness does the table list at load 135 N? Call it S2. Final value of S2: 1.54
